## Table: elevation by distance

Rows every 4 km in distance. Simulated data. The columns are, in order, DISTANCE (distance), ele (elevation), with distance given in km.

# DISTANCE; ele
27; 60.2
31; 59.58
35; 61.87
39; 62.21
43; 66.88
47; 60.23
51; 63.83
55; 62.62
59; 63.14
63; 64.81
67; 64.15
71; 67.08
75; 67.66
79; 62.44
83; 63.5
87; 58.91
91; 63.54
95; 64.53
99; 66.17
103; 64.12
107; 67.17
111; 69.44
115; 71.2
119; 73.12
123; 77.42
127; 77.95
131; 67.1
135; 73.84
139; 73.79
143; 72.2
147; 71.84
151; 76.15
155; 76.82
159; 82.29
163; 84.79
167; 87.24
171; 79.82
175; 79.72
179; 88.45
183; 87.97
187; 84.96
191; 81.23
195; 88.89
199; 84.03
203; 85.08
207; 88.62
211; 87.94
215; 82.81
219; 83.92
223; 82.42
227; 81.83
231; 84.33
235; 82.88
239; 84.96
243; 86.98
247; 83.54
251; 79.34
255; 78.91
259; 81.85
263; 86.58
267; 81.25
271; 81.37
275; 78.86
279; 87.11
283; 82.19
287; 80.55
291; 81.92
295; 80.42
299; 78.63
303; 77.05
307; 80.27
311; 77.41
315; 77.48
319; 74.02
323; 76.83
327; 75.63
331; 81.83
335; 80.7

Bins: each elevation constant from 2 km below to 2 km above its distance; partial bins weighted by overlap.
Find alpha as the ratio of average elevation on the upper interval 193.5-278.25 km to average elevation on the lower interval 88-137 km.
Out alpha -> 1.21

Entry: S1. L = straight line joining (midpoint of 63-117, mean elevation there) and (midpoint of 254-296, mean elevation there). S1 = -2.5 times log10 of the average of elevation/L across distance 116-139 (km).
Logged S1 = -0.08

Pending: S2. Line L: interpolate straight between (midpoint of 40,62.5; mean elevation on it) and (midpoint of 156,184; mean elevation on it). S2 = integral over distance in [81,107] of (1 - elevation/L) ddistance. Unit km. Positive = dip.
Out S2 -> 2.6 km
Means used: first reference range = 63.4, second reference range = 83.9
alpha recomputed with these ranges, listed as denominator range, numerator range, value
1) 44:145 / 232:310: 1.22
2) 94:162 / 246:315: 1.12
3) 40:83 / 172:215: 1.33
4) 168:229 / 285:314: 0.94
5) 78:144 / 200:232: 1.23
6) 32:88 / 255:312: 1.28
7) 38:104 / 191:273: 1.31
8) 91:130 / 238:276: 1.18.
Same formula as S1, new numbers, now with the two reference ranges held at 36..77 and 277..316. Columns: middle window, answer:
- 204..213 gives -0.18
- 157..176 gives -0.16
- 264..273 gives -0.05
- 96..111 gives 0.02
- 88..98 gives 0.05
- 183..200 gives -0.16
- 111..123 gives -0.07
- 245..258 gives -0.05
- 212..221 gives -0.12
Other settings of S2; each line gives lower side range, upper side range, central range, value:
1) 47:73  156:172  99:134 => 1.77 km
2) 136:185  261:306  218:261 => -1.01 km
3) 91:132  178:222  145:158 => 0.24 km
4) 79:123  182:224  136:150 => 0.24 km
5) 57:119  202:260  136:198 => -4.44 km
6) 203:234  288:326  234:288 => -0.75 km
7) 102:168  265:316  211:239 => -2.02 km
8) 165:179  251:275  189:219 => -1.03 km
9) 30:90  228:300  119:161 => -2.41 km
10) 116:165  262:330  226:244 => -1.40 km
